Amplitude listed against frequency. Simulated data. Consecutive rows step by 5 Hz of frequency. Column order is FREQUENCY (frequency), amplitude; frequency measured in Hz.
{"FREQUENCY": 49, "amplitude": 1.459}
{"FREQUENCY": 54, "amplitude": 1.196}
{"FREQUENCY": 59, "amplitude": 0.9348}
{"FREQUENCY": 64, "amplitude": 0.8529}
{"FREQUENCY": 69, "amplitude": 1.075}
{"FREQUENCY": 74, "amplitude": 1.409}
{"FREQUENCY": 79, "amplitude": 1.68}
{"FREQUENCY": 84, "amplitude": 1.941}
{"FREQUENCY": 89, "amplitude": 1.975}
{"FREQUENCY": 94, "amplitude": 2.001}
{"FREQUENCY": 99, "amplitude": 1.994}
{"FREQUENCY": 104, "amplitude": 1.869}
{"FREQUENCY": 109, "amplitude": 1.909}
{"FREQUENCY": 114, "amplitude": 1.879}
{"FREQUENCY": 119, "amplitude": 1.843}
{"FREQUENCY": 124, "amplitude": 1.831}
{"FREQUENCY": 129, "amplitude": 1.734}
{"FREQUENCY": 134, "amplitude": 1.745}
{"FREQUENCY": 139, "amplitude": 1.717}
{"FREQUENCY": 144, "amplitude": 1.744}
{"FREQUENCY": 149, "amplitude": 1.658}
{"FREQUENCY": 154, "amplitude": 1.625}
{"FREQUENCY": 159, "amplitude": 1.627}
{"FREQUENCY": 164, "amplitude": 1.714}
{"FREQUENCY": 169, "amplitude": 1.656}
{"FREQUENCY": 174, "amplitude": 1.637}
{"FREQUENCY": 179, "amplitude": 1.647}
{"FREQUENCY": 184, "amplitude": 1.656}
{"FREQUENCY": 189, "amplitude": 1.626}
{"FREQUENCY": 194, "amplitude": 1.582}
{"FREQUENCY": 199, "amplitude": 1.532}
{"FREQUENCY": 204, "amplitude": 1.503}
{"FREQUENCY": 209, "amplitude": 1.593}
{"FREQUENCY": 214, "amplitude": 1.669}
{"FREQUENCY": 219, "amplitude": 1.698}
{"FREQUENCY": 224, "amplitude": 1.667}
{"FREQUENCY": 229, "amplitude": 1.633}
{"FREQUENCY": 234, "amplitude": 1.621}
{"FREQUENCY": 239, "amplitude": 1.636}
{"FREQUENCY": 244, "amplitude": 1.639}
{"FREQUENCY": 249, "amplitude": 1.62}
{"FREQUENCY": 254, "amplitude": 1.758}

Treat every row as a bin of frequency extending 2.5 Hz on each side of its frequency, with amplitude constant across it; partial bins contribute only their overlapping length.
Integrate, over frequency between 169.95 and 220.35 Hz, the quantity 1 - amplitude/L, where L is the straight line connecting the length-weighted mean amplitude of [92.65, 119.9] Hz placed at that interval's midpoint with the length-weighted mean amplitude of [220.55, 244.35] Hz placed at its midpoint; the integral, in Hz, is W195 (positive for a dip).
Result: 3.18 Hz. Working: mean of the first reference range 1.92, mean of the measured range 1.61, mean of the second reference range 1.64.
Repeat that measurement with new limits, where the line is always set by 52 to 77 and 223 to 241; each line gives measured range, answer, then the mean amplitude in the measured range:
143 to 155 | -2.6 Hz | 1.67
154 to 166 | -2.1 Hz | 1.66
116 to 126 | -4.3 Hz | 1.84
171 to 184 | -1.6 Hz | 1.65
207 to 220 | -0.6 Hz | 1.65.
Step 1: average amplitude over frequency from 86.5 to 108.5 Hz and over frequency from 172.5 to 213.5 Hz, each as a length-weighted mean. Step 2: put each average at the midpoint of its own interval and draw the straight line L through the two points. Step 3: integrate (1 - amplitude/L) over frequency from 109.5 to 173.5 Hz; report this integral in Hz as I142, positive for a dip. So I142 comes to 2.1 Hz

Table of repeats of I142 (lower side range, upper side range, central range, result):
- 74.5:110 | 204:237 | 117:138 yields 0.4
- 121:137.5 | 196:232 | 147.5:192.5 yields 1.2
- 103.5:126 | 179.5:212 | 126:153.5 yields 1.0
